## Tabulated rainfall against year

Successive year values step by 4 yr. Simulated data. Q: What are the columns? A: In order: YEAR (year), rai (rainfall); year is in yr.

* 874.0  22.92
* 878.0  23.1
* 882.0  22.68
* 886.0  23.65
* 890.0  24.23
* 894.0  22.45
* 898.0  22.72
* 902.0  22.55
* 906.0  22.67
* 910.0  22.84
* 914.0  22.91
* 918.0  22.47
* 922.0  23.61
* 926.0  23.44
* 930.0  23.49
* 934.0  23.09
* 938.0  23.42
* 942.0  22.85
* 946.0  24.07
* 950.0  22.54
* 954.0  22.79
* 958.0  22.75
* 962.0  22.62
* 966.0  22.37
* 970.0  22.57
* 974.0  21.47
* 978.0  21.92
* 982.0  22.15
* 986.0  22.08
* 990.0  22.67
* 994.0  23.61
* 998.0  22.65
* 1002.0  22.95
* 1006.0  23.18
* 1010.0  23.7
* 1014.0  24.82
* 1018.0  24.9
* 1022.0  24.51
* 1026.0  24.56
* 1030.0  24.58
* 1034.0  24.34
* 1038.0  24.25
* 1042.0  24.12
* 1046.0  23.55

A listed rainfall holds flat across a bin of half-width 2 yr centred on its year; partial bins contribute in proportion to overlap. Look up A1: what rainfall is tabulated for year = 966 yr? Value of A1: 22.37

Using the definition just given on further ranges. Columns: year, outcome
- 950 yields 22.54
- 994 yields 23.61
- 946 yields 24.07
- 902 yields 22.55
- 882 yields 22.68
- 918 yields 22.47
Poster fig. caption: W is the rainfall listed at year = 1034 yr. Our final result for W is 24.34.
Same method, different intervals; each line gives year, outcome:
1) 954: 22.79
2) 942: 22.85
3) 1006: 23.18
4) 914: 22.91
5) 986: 22.08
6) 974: 21.47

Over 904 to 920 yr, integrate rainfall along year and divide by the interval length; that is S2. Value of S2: 22.7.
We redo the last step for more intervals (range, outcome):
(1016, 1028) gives 24.7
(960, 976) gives 22.3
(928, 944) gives 23.2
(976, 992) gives 22.2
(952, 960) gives 22.8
